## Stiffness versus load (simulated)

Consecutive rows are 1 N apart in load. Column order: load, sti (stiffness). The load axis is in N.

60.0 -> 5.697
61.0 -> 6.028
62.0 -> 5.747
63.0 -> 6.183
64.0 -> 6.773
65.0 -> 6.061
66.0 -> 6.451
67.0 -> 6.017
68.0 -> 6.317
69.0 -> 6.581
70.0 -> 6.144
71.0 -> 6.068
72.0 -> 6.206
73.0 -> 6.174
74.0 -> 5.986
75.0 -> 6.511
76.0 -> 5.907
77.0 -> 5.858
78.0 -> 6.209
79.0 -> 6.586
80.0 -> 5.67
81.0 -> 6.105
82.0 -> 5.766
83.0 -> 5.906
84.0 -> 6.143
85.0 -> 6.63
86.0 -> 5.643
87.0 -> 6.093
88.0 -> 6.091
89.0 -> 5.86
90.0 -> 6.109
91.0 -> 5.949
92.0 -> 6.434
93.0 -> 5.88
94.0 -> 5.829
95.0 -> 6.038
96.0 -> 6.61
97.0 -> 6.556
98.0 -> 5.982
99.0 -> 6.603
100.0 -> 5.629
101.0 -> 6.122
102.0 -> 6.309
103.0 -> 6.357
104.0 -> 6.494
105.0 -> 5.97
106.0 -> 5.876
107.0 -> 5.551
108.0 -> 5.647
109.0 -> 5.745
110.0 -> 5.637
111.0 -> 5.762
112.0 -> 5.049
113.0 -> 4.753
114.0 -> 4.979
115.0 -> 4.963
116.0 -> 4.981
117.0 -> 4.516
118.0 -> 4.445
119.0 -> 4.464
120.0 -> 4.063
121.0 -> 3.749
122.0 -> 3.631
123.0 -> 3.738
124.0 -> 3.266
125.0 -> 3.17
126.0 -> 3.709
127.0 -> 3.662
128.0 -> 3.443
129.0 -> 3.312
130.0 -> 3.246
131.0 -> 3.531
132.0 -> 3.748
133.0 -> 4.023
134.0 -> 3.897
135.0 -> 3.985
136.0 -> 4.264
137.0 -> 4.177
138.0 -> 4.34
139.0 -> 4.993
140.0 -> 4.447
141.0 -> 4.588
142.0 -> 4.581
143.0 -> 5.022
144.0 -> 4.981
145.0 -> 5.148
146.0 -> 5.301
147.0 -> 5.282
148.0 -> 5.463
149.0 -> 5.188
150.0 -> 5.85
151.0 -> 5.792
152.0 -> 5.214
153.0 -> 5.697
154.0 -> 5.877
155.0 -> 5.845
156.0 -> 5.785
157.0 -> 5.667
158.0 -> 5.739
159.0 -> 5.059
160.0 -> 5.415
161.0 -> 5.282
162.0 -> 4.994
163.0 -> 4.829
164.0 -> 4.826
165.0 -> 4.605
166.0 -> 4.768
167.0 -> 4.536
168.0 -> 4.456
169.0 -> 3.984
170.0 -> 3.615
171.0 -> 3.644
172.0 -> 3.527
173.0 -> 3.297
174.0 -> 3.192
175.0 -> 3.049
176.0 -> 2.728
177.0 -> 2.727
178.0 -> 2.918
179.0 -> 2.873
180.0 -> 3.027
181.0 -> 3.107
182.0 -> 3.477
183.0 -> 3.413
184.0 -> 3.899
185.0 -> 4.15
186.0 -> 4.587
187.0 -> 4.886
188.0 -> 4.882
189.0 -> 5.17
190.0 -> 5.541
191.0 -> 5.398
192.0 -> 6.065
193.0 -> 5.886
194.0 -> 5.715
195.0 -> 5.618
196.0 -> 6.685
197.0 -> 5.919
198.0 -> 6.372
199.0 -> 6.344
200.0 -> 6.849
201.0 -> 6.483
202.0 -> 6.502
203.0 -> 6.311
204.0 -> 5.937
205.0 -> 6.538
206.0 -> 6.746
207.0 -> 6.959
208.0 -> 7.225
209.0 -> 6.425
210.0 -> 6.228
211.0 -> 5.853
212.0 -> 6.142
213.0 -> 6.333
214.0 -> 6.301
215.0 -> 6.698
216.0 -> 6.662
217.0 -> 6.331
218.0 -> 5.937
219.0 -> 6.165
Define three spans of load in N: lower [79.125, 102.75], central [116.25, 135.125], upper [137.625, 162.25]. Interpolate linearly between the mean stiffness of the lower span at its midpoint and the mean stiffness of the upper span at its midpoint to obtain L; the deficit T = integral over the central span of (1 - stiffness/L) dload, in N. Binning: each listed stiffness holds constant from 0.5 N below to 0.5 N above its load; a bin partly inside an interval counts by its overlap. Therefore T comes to 6.2 N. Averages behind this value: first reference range 6.1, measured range 3.78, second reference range 5.27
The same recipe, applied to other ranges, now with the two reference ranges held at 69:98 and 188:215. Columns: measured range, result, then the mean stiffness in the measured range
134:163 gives 4.9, 5.12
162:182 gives 8.0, 3.7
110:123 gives 3.2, 4.62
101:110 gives 0.2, 5.98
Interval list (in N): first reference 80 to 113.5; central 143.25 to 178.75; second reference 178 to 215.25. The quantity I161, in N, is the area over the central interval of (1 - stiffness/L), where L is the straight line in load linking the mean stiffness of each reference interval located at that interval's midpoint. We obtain 6.3 N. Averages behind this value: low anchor 5.97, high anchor 5.54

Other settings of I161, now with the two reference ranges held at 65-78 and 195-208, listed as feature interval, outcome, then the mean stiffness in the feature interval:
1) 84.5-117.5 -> 2.1 N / 5.84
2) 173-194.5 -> 7.8 N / 4.11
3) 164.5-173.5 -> 3.3 N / 4.05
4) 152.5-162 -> 1.2 N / 5.56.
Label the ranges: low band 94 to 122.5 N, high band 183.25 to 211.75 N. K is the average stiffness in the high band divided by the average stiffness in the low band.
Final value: 1.08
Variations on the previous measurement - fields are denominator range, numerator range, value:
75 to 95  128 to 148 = 0.72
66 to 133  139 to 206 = 0.91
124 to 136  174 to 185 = 0.88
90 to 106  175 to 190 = 0.61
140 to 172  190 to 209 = 1.25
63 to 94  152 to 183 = 0.70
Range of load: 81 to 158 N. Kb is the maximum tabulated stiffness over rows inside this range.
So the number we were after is 6.63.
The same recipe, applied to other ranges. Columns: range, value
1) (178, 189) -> 5.17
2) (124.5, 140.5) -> 4.993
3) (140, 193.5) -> 6.065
